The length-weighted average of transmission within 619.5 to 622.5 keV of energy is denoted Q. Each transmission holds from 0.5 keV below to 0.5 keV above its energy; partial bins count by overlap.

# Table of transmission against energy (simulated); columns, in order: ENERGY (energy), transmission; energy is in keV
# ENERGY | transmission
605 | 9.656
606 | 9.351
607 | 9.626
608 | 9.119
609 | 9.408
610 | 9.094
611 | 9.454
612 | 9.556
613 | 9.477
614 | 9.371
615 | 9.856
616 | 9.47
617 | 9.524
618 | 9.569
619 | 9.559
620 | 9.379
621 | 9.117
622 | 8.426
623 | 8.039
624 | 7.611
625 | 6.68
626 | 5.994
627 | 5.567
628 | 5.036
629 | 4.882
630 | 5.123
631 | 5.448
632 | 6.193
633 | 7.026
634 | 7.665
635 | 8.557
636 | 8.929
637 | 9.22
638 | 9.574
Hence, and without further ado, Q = 8.97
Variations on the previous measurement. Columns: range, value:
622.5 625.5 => 7.44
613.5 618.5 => 9.56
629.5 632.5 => 5.59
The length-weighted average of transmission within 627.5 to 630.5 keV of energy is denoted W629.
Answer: 5.01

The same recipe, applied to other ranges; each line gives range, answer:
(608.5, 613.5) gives 9.4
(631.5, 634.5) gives 6.96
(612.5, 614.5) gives 9.42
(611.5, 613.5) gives 9.52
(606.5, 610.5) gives 9.31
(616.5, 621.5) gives 9.43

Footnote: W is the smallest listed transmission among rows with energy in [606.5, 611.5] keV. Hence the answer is 9.094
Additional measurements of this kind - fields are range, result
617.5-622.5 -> 8.426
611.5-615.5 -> 9.371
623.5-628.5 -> 5.036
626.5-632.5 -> 4.882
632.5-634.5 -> 7.026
